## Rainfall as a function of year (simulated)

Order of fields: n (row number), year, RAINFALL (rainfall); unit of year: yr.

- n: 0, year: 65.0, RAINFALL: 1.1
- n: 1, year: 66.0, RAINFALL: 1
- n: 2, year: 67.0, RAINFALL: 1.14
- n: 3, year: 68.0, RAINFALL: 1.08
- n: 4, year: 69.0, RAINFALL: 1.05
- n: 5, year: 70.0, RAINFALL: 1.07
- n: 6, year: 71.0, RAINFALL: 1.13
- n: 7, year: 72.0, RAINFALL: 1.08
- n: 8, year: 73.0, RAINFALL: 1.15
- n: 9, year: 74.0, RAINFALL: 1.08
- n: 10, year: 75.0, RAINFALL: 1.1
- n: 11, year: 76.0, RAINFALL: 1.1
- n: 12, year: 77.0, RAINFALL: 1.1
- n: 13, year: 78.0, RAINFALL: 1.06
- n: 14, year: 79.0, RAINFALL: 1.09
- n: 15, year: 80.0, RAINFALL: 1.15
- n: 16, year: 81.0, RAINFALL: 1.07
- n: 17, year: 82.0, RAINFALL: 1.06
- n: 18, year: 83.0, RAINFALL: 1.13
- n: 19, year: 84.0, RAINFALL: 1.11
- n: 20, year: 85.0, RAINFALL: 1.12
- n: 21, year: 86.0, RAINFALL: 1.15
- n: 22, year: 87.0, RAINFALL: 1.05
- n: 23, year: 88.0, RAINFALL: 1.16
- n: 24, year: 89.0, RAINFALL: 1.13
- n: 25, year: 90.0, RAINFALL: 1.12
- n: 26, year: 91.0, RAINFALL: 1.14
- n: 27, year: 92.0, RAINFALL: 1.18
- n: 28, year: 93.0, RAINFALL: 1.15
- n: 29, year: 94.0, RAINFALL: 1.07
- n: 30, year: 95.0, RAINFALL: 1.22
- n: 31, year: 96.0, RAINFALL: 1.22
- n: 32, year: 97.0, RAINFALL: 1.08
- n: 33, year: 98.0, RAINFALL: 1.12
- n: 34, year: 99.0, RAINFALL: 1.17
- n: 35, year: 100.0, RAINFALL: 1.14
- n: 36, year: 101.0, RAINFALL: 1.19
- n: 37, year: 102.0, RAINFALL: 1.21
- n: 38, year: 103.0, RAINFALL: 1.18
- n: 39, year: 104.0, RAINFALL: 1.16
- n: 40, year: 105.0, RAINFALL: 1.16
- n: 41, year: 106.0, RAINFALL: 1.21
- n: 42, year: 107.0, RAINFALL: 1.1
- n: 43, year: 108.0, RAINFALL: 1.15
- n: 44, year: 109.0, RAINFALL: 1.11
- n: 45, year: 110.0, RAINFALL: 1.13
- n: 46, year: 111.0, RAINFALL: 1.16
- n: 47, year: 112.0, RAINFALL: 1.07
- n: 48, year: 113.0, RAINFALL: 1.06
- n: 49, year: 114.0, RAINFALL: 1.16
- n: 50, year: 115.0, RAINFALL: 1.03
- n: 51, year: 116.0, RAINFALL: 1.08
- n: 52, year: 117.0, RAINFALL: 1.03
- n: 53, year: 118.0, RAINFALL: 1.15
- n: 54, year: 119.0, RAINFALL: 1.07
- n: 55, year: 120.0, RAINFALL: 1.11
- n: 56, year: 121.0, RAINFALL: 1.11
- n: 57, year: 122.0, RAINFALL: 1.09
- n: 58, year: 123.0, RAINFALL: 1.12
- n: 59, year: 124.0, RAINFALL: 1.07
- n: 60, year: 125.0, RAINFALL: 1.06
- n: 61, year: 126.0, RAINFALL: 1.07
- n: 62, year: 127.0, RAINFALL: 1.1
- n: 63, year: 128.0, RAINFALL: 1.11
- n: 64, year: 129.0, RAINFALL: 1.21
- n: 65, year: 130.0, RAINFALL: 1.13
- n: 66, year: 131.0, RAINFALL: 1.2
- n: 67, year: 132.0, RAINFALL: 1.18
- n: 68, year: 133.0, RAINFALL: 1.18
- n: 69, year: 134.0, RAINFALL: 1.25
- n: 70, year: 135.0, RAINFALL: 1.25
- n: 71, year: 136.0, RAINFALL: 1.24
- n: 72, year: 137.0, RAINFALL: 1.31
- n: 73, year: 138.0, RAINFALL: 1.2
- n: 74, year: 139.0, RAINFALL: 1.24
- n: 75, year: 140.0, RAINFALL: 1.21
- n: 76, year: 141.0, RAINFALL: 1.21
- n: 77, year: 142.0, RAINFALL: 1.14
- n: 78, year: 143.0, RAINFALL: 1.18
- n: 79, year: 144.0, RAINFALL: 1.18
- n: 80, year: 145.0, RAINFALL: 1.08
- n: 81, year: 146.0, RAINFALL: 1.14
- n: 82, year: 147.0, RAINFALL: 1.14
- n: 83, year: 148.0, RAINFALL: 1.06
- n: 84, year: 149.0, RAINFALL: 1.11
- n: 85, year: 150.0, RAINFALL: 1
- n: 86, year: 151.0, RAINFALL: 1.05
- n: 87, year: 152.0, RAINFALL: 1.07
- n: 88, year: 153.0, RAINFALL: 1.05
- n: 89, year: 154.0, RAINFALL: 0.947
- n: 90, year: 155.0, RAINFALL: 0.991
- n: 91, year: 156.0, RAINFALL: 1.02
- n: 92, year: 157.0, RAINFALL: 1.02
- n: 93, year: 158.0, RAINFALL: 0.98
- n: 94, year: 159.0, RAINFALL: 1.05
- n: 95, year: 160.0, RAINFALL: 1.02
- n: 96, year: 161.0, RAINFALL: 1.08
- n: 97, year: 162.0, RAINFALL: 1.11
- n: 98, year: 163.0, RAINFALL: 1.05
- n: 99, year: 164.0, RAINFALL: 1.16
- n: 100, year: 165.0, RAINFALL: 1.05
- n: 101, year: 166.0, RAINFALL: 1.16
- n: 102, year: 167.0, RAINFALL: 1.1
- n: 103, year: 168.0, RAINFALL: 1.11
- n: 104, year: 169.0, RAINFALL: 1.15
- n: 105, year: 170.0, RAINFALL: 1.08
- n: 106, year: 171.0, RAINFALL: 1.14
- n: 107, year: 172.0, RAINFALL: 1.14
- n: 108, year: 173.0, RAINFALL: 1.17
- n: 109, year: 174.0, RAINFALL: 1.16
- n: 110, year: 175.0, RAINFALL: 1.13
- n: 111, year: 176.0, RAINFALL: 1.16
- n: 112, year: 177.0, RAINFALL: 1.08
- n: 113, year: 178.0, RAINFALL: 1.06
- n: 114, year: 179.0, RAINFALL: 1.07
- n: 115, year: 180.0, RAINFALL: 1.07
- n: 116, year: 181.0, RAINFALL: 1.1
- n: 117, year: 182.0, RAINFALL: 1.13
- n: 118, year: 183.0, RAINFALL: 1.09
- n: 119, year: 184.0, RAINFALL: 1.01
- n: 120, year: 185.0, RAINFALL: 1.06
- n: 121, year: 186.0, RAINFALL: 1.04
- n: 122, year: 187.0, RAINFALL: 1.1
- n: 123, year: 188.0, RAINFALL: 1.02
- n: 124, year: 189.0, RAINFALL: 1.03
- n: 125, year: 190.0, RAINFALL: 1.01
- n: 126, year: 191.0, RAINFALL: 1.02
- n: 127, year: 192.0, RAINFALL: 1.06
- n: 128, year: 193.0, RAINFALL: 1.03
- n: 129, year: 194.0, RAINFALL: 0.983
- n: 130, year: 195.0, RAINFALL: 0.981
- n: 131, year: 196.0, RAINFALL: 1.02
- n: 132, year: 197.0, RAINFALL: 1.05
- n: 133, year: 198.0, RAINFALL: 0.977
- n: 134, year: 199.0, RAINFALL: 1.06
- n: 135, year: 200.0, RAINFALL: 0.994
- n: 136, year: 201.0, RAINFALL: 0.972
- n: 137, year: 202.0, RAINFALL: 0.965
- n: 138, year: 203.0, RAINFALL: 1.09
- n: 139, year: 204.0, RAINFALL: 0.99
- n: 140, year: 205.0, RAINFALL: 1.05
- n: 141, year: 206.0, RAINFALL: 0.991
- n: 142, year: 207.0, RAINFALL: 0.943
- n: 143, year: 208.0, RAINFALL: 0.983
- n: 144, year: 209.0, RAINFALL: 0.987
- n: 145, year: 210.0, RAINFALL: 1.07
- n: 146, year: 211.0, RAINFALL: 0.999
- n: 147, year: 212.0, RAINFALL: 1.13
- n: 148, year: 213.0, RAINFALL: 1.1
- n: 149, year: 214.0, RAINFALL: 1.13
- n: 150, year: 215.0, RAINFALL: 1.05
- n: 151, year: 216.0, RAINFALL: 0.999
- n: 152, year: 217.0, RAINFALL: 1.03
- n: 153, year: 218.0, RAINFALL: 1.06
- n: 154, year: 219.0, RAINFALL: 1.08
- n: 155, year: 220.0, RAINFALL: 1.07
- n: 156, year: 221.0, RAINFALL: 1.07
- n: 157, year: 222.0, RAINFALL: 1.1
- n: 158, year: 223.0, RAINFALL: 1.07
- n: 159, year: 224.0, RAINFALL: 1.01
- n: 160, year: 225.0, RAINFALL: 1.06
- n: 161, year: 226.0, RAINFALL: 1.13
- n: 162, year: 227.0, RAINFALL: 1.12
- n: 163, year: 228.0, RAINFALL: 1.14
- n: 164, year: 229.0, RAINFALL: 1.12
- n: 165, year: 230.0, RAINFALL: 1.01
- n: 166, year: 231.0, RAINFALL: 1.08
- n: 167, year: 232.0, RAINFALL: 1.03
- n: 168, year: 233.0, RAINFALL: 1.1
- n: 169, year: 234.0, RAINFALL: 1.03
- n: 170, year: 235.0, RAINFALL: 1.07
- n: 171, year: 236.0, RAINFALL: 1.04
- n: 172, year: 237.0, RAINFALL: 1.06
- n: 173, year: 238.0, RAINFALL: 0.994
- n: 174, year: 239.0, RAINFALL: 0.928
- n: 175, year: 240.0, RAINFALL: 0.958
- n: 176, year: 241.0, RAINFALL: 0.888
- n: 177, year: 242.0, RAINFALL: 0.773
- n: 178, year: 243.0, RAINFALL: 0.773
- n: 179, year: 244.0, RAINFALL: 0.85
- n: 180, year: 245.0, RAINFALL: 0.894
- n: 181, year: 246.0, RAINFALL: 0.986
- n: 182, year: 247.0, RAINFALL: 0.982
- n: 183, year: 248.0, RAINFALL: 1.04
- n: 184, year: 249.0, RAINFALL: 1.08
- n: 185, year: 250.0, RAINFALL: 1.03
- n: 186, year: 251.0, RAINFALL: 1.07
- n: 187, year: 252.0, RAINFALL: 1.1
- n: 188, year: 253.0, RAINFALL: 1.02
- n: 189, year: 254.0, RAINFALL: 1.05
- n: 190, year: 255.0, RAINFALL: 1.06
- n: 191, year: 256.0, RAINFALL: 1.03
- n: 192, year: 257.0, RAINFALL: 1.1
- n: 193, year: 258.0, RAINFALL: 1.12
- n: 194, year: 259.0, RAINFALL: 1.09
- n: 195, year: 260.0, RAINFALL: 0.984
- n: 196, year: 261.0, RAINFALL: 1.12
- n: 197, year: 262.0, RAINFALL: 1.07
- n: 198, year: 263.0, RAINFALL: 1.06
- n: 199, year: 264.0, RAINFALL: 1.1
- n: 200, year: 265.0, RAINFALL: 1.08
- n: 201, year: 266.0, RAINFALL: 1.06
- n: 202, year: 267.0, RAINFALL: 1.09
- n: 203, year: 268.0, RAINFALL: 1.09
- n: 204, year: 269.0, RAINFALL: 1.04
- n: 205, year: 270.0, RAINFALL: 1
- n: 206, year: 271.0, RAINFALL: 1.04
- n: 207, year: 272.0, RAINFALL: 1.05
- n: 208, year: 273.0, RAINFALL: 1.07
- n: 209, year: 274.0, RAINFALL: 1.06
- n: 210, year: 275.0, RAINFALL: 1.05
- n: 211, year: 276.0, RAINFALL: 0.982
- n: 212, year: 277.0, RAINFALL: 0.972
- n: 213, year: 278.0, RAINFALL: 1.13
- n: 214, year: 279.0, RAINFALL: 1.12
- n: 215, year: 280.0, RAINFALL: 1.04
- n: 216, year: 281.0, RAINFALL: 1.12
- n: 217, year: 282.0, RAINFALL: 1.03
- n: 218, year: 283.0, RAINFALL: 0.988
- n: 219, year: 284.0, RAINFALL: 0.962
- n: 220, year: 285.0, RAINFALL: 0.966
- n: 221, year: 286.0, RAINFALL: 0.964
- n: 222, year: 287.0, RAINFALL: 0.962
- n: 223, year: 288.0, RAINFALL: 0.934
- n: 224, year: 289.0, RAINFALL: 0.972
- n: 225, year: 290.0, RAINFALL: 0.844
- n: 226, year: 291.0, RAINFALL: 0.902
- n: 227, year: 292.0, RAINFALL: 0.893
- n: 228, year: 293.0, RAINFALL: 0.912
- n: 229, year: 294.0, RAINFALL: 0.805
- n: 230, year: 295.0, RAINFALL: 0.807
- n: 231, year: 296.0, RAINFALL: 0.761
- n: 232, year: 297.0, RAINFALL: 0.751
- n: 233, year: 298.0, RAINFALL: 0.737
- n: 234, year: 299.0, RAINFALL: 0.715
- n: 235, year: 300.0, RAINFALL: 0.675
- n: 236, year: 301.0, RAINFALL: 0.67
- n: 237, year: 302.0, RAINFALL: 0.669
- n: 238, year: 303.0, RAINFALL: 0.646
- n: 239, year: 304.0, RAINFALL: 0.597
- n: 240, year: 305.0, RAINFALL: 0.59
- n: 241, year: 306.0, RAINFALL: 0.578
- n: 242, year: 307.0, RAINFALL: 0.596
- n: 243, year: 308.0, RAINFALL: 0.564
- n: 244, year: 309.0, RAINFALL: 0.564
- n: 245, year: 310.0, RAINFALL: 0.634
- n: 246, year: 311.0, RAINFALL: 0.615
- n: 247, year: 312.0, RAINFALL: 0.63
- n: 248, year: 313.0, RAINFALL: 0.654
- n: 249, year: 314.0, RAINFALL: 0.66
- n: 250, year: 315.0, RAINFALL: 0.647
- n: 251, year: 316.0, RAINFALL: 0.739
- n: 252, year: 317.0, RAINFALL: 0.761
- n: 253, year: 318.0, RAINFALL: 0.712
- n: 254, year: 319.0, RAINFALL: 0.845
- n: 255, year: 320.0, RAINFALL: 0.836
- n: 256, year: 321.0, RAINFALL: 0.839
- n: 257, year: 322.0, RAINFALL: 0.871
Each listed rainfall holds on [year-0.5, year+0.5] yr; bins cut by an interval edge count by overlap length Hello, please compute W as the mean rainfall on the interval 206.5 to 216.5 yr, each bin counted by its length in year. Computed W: 1.04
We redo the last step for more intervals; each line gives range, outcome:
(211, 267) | 1.04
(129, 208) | 1.09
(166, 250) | 1.04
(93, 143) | 1.15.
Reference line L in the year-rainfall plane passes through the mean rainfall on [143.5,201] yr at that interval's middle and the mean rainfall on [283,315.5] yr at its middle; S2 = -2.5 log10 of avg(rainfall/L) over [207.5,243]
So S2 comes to -0.11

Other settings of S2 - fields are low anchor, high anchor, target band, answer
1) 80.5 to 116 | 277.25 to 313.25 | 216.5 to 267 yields -0.16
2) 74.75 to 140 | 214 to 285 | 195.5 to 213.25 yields 0.05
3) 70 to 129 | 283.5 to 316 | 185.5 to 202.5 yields -0.08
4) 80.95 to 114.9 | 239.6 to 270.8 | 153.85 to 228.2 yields 0.01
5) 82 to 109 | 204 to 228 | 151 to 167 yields 0.05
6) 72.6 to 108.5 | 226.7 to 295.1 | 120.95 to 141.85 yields -0.06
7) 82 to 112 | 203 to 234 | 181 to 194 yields 0.03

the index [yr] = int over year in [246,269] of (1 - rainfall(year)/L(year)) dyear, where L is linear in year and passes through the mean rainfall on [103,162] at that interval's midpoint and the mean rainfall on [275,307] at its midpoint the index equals -3.7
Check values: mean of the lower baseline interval 1.12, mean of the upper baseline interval 0.86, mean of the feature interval 1.06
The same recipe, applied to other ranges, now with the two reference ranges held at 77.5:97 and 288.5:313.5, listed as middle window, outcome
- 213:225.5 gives -2.8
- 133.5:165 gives -3.4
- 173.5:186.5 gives -2.0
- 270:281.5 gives -4.5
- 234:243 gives -1.3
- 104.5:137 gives -2.3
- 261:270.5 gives -3.5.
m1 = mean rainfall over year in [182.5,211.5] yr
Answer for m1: 1.02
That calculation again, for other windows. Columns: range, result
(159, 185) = 1.1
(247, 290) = 1.04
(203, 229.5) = 1.06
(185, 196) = 1.03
